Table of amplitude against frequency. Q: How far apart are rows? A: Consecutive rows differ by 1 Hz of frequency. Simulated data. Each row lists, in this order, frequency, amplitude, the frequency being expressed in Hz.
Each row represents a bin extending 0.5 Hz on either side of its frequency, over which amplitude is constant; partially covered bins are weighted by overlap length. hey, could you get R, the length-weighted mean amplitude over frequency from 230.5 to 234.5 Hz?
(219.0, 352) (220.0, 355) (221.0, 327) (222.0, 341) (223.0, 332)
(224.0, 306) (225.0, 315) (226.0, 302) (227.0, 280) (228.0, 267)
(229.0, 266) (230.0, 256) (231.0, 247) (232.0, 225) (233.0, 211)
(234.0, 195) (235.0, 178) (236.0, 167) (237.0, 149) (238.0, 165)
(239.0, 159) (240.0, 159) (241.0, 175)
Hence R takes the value 220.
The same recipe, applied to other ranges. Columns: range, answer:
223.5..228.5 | 294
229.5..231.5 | 252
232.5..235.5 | 195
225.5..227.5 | 291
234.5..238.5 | 165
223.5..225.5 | 310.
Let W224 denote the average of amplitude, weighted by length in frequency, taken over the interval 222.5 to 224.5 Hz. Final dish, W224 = 319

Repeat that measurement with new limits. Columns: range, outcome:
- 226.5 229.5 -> 271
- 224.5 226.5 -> 308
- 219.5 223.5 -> 339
